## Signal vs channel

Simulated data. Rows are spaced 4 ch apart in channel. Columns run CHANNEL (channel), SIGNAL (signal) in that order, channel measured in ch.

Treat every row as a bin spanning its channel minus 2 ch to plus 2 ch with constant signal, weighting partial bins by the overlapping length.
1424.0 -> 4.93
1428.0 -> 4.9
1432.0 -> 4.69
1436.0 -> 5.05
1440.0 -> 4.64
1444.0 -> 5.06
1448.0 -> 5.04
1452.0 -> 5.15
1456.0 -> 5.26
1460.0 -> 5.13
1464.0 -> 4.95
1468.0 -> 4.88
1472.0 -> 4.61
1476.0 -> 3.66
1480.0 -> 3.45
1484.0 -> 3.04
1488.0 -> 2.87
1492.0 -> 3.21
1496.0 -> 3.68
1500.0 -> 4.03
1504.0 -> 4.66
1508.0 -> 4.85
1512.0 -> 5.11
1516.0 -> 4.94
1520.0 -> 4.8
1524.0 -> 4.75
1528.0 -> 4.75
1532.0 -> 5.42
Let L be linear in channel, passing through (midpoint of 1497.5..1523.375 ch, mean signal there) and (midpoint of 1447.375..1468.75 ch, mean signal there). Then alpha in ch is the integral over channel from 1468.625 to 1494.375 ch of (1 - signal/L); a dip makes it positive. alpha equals 7.2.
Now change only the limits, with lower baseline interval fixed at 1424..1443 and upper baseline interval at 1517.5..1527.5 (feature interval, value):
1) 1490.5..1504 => 2.8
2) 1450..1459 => -0.7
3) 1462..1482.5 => 2.3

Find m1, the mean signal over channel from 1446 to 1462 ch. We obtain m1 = 5.15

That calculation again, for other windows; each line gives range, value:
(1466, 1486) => 3.93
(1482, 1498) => 3.2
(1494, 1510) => 4.3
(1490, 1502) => 3.64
